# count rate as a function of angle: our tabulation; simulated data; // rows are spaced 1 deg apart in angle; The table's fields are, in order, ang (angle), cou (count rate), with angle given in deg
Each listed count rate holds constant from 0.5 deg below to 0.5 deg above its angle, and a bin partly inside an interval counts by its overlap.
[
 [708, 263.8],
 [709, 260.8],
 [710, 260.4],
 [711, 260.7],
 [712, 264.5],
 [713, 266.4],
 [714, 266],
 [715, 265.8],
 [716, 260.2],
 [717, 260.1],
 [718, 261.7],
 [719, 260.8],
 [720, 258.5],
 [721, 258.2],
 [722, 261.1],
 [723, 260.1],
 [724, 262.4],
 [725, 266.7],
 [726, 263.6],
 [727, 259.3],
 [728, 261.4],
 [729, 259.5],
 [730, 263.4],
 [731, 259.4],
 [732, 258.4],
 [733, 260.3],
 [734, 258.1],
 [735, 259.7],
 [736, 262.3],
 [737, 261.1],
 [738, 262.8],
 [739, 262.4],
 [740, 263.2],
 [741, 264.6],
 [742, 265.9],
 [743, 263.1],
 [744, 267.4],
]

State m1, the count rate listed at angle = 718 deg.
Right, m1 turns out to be 261.7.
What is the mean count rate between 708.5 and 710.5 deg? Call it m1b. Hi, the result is 261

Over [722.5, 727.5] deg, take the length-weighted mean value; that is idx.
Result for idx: 262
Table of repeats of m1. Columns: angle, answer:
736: 262.3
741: 264.6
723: 260.1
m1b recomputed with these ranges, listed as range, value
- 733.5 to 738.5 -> 261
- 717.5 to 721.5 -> 260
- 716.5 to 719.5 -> 261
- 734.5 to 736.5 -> 261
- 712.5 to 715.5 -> 266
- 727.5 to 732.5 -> 260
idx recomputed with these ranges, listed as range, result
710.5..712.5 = 263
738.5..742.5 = 264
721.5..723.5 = 261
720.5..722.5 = 260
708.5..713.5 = 263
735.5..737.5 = 262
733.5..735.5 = 259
